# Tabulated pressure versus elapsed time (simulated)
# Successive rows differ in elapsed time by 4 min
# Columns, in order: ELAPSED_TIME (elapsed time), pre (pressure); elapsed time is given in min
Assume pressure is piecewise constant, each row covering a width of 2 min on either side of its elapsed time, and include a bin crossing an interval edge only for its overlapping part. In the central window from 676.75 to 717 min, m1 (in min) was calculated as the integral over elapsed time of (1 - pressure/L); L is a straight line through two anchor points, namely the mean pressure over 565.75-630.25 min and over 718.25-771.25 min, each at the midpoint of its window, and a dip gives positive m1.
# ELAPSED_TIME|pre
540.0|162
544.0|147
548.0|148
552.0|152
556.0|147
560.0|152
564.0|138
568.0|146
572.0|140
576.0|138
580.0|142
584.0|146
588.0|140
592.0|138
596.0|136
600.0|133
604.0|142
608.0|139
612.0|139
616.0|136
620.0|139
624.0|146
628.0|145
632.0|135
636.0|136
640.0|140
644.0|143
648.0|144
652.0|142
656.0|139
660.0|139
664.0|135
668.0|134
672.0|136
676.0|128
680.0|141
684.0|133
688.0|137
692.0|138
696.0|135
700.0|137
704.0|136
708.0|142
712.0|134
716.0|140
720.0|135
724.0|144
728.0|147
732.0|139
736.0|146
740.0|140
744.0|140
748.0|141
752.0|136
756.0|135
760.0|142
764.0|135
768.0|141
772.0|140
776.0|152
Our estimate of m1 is 0.9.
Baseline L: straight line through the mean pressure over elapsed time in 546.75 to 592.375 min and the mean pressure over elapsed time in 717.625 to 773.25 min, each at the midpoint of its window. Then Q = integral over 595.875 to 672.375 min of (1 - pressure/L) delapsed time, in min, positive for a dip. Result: 1.9 min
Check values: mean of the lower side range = 144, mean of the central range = 139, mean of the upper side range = 140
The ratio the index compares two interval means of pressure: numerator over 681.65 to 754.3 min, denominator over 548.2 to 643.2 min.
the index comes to 0.98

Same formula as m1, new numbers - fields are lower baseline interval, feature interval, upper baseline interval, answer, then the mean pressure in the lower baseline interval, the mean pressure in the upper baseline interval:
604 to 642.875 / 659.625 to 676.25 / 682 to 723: 0.42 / 140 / 137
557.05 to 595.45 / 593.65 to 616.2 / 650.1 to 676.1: 0.43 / 142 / 137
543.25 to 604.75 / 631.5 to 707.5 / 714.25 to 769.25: 2.05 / 143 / 140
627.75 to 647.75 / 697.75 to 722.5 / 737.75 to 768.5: 0.29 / 140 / 139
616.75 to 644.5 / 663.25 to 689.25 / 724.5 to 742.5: 1.23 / 140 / 143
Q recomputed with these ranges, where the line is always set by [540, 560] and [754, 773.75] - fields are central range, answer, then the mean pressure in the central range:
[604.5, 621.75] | 1.0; 139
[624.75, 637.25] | 0.5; 140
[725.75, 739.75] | -0.3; 144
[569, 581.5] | 0.7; 140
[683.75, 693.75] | 0.4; 136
